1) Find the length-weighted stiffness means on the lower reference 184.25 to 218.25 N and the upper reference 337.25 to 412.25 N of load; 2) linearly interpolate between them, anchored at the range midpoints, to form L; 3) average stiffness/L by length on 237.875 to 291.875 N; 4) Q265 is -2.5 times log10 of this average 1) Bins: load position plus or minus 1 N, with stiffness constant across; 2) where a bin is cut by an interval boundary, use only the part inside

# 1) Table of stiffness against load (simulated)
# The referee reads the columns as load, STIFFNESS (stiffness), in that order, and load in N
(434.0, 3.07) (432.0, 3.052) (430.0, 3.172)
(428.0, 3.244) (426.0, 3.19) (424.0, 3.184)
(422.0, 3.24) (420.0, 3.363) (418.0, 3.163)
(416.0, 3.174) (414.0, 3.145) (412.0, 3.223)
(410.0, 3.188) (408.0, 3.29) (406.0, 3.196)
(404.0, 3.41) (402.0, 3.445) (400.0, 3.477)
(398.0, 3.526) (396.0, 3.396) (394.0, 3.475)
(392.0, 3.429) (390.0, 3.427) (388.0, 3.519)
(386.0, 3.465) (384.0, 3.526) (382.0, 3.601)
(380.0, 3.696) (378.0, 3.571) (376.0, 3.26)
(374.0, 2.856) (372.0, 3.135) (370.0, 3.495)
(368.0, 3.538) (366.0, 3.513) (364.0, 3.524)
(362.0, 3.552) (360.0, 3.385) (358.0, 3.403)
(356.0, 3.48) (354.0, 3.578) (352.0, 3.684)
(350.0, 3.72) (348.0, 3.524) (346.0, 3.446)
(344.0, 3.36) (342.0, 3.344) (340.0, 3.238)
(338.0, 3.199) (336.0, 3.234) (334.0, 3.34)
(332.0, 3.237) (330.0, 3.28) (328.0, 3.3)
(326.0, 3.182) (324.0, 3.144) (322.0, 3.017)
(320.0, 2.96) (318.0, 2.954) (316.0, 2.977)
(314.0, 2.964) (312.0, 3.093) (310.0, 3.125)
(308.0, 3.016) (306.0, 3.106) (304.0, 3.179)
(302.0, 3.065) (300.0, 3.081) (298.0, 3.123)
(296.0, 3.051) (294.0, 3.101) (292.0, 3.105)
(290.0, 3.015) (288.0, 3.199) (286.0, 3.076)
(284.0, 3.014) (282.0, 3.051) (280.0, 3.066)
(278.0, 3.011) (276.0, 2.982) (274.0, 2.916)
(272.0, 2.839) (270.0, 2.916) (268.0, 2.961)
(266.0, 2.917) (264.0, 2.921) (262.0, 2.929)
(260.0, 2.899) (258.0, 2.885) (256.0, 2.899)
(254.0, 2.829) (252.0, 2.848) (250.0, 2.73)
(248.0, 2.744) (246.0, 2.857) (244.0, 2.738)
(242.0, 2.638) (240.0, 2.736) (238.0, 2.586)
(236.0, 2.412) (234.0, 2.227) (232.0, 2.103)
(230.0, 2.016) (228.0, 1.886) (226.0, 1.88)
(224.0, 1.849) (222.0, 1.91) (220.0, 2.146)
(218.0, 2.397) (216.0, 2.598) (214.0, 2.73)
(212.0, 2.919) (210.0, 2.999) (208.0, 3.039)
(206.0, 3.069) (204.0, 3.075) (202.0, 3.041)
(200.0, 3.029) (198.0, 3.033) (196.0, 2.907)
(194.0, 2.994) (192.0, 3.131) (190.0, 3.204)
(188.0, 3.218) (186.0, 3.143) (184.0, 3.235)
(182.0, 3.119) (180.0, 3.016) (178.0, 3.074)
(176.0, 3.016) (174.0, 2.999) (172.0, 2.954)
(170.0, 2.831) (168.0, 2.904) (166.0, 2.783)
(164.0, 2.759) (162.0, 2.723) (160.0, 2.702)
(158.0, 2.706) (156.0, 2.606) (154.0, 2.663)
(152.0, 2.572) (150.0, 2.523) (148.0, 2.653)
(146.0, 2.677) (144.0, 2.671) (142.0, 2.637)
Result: 0.09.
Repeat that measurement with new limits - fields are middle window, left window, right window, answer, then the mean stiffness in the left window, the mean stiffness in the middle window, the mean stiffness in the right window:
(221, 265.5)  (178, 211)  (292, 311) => 0.22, 3.08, 2.53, 3.09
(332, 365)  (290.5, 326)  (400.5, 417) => -0.09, 3.07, 3.43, 3.27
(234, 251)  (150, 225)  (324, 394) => 0.14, 2.84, 2.65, 3.41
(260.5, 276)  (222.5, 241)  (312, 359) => -0.14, 2.18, 2.92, 3.28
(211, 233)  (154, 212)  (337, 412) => 0.35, 2.97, 2.22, 3.43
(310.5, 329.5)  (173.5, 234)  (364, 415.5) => 0.03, 2.75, 3.07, 3.39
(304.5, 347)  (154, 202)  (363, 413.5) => 0.04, 2.96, 3.17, 3.4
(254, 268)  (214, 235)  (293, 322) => -0.15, 2.13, 2.91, 3.06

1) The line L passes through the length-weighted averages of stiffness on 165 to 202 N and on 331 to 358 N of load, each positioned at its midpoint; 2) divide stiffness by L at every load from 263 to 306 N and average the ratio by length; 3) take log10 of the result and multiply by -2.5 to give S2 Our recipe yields 0.084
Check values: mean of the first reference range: 3.03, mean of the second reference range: 3.41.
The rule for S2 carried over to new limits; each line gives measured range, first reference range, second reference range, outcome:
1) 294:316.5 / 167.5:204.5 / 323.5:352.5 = 0.07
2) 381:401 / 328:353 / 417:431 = -0.06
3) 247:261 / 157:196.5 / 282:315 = 0.08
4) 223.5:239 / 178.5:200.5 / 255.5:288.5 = 0.38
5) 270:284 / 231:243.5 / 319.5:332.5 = -0.08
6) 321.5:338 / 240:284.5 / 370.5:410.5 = -0.02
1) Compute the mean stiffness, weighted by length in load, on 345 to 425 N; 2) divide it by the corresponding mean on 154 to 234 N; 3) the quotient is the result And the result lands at 1.24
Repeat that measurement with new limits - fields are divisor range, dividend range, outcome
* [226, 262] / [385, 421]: 1.30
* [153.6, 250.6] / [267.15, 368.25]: 1.17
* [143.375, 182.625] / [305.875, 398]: 1.19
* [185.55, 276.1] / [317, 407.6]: 1.24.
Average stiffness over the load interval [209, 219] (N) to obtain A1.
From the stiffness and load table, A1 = 2.73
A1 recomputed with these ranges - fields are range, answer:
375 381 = 3.51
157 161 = 2.7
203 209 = 3.06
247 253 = 2.77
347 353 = 3.64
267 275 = 2.91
